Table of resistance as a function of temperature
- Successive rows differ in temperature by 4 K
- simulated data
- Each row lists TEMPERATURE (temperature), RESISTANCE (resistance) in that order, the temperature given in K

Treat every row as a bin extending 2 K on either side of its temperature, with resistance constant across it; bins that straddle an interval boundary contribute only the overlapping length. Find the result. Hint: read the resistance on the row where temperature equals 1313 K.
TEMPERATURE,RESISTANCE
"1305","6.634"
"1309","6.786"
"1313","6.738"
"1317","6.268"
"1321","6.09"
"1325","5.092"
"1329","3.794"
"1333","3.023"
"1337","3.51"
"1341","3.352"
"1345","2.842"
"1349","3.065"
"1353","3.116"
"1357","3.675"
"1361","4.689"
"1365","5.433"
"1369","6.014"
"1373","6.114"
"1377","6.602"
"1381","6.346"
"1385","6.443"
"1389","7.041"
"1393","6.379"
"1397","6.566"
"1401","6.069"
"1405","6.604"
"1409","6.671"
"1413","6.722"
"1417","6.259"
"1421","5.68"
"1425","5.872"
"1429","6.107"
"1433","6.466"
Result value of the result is 6.738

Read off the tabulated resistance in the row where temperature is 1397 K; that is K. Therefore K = 6.566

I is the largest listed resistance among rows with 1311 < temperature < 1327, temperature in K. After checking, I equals 6.738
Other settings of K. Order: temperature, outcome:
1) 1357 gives 3.675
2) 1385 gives 6.443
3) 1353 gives 3.116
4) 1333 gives 3.023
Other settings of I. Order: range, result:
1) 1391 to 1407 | 6.604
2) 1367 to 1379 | 6.602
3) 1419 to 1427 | 5.872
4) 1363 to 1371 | 6.014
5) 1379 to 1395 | 7.041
